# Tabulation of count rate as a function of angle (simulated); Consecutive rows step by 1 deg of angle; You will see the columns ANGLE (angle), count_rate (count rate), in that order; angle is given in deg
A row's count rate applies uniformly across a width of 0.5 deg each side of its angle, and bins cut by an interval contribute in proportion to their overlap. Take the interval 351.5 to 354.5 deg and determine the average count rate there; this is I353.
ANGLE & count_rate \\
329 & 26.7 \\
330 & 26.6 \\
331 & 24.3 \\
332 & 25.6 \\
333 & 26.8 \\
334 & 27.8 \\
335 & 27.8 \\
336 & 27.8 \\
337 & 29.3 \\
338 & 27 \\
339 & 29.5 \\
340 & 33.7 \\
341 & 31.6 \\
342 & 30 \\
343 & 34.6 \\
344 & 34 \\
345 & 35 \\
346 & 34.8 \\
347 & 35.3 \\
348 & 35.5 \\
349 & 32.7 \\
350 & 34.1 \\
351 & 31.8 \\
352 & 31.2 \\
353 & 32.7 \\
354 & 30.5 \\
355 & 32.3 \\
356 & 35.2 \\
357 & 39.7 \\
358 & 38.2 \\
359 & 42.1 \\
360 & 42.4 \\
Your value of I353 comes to 31.5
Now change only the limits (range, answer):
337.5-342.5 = 30.4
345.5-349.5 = 34.6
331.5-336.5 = 27.2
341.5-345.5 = 33.4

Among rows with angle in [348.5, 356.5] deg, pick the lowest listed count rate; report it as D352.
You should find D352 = 30.5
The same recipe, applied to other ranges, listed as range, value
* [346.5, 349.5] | 32.7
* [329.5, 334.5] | 24.3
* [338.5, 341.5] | 29.5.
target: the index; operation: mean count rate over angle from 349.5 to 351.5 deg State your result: 33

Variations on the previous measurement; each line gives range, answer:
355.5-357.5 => 37.5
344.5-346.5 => 34.9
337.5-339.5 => 28.2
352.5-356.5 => 32.7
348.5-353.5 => 32.5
